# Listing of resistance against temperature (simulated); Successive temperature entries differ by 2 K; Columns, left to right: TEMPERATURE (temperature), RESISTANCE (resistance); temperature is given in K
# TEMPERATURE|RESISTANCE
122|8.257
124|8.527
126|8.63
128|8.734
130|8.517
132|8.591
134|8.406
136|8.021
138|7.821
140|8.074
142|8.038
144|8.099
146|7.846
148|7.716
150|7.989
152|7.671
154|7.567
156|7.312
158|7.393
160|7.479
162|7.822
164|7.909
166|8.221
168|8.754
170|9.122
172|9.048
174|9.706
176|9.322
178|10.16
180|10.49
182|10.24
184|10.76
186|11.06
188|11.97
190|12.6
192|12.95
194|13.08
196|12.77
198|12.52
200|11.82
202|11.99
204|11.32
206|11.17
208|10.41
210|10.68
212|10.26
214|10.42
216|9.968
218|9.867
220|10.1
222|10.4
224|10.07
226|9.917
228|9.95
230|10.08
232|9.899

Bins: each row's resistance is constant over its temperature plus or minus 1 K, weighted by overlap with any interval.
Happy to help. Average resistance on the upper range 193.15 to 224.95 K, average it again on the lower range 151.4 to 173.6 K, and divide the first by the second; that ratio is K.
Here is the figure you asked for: 1.37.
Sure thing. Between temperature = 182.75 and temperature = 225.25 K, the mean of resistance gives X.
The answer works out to 11.2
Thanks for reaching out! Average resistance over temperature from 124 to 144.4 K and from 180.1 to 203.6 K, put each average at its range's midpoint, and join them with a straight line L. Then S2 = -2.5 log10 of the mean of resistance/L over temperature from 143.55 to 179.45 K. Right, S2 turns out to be 0.20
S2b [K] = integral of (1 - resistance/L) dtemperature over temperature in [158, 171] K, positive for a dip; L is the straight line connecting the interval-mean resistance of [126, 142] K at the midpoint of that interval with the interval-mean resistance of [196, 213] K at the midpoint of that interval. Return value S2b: 2.0 K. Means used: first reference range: 8.31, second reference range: 11.4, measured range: 8.15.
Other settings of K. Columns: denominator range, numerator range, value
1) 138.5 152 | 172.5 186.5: 1.28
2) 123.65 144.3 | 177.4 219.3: 1.35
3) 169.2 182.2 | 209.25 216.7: 1.06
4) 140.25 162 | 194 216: 1.47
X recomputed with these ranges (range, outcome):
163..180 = 9.12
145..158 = 7.66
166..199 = 10.8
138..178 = 8.2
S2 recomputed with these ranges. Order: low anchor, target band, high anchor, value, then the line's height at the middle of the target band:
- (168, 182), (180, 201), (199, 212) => -0.15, 10.4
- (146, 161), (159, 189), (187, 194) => 0.10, 10.4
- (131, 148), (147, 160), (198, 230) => 0.13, 8.56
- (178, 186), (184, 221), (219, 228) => -0.10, 10.3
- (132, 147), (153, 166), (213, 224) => 0.13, 8.6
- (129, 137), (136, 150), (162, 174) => 0.07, 8.46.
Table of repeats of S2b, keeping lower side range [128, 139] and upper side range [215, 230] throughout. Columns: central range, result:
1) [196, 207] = -2.5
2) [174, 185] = -1.1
